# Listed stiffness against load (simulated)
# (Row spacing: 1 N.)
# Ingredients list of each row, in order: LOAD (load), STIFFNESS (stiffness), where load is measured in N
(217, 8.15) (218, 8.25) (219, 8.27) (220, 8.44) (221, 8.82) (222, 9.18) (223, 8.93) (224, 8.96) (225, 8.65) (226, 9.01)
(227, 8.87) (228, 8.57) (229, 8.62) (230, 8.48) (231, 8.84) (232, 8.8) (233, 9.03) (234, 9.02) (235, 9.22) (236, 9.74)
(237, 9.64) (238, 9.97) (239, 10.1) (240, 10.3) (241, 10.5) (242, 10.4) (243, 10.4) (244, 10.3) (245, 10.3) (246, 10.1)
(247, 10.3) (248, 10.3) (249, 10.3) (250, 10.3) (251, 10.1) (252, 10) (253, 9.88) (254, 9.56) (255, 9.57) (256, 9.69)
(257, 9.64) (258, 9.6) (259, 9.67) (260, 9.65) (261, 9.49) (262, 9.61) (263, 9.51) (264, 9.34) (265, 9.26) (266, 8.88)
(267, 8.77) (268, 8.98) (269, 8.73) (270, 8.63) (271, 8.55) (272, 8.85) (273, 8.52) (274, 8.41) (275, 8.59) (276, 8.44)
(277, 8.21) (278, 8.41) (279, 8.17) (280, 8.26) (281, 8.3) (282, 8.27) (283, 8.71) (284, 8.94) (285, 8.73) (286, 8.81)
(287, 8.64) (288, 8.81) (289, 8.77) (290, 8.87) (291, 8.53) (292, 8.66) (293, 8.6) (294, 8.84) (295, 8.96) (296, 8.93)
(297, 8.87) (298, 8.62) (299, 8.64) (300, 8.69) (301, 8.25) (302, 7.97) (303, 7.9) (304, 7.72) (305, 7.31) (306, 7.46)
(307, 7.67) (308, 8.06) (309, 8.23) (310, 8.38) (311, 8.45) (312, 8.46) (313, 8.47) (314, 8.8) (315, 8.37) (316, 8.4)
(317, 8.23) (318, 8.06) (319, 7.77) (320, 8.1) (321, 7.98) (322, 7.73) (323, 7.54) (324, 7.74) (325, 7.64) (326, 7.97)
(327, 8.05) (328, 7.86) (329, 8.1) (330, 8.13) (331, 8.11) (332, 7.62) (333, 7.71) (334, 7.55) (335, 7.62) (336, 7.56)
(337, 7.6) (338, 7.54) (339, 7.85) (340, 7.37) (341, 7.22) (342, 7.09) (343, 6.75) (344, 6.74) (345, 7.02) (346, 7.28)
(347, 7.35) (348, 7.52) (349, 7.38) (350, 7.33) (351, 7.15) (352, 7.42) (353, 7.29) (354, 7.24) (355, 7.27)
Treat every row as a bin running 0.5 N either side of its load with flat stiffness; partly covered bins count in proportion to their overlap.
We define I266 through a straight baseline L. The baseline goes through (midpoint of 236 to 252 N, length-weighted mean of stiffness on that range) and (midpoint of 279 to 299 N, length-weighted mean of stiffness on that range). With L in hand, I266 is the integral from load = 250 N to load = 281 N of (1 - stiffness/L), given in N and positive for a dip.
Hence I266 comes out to 1.2 N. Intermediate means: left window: 10.2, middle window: 9.11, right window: 8.68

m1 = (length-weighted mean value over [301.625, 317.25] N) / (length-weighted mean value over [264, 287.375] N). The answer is 0.94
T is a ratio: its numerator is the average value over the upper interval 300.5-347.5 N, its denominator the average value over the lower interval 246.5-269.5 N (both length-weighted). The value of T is 0.8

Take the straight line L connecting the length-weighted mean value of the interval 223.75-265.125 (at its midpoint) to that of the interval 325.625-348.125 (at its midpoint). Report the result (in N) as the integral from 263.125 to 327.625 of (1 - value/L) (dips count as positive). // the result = 0.5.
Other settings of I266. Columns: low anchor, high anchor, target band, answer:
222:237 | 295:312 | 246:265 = -2.4 N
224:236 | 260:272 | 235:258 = -2.7 N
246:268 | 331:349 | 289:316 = 0.1 N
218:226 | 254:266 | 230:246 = -1.2 N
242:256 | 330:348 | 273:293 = 1.2 N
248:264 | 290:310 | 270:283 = 1.0 N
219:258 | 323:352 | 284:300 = -0.6 N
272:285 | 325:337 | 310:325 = -0.3 N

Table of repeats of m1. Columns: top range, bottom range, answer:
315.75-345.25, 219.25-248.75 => 0.81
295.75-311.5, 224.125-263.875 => 0.85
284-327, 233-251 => 0.83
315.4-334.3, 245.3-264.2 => 0.80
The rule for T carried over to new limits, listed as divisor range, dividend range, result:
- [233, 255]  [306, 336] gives 0.80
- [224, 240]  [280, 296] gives 0.95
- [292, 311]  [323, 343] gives 0.92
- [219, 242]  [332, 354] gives 0.80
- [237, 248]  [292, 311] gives 0.81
